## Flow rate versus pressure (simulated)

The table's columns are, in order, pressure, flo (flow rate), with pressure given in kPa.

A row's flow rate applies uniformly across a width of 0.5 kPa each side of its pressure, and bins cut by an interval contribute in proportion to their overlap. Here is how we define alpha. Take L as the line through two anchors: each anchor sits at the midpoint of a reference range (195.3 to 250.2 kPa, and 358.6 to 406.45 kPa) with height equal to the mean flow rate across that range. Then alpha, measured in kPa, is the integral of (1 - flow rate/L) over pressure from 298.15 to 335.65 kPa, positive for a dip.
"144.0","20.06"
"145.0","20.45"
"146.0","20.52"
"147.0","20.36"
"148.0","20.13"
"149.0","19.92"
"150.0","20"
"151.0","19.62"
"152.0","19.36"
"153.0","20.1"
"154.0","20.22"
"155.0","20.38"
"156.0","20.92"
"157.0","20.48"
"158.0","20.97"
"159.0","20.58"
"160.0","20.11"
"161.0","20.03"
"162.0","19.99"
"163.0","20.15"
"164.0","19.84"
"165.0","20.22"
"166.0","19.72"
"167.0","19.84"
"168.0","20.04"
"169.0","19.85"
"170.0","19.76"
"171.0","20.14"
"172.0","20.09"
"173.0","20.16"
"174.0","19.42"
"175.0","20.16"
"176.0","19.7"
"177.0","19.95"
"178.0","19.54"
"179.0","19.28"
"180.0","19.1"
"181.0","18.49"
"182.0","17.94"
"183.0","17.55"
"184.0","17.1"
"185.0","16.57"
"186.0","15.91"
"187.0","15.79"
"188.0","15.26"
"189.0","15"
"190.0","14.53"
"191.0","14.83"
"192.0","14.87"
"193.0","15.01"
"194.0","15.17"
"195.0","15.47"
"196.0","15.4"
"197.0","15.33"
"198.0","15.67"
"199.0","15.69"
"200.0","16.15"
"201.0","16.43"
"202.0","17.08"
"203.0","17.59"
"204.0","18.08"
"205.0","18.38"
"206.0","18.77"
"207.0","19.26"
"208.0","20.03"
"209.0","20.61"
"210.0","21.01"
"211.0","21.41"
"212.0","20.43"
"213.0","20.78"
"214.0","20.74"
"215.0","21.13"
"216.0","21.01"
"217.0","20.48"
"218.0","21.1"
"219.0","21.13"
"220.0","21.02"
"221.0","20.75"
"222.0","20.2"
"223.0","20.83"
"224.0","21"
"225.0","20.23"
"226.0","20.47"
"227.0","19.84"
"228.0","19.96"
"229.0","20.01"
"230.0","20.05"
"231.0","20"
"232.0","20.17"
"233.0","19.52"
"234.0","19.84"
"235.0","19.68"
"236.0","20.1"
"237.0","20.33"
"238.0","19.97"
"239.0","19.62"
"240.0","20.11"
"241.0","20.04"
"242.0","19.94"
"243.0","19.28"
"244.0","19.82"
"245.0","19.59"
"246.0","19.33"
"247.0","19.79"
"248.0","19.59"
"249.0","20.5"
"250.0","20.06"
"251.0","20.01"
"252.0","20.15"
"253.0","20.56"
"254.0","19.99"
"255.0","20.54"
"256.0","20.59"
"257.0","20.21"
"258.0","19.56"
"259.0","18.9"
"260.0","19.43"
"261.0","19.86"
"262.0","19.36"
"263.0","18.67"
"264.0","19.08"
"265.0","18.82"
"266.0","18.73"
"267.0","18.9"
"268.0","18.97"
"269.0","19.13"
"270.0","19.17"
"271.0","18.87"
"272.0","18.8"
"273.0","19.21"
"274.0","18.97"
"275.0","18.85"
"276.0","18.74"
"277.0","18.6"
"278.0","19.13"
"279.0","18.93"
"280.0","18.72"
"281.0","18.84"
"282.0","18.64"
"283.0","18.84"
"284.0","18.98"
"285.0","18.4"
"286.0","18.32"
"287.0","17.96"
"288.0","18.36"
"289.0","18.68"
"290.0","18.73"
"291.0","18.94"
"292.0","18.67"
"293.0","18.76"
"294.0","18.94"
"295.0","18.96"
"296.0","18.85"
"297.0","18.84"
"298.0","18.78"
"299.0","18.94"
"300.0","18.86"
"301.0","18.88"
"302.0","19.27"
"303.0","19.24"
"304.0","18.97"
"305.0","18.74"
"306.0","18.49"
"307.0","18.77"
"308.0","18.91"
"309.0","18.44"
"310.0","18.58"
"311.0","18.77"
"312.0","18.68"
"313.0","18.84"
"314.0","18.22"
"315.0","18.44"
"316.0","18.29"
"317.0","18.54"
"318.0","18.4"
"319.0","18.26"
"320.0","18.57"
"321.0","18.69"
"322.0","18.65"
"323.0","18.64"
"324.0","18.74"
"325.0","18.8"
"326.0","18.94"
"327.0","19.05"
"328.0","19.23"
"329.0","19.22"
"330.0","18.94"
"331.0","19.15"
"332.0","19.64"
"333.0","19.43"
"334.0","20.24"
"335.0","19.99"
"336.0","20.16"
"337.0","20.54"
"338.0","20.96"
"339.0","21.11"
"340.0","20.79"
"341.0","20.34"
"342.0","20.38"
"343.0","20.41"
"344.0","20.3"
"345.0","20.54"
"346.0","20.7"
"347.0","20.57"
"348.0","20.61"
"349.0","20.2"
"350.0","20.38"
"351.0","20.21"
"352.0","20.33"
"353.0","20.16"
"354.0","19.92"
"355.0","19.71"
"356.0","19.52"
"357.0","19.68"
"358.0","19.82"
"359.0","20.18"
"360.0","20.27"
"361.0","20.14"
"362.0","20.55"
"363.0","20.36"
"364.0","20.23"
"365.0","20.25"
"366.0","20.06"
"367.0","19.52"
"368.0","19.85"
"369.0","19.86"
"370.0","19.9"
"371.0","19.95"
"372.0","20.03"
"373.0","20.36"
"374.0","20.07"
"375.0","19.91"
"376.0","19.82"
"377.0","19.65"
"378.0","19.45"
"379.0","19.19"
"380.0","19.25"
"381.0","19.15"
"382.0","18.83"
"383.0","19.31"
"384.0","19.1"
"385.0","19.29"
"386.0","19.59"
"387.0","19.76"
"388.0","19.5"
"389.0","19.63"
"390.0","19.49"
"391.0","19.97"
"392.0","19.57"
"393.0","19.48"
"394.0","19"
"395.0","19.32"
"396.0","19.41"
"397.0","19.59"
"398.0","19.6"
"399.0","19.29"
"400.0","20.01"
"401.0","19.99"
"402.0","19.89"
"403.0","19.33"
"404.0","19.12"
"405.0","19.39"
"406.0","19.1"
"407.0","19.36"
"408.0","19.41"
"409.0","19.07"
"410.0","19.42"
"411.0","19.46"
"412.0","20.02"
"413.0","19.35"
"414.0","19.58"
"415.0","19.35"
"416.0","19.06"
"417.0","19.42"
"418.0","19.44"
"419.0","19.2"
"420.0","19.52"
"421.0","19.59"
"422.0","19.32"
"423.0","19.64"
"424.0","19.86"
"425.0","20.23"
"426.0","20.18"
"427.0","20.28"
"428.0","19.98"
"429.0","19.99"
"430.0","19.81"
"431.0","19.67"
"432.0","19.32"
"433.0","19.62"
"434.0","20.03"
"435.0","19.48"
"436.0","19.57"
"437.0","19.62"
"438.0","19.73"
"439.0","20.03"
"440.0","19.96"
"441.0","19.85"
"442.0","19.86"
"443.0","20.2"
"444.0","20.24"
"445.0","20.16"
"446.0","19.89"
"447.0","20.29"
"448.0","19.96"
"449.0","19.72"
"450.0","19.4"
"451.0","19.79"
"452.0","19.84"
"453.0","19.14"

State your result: 1.41 kPa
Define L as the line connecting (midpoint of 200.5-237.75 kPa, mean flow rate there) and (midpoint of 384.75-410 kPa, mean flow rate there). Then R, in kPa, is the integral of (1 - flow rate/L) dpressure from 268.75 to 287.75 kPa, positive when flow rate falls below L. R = 1.0 kPa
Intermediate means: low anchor 20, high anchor 19.5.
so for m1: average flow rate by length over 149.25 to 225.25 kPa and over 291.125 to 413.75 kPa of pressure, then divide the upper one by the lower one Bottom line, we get 1.0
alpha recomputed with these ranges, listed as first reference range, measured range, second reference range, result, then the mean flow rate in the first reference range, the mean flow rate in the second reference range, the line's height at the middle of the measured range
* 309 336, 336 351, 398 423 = -1.2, 18.9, 19.5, 19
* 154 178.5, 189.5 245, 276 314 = 1.5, 20.1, 18.8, 19.6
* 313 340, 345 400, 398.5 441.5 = -1.2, 19.2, 19.6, 19.4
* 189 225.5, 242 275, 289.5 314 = -1.5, 18.5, 18.8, 18.7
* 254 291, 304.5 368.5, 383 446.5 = -0.9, 19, 19.6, 19.3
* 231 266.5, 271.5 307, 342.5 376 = 2.0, 19.8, 20.1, 19.9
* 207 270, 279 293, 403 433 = 0.9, 20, 19.6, 19.9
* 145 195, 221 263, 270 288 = -2.6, 18.9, 18.8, 18.8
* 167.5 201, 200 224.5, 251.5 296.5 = -2.7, 17.4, 19.1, 17.9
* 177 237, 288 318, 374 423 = 0.4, 18.6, 19.5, 19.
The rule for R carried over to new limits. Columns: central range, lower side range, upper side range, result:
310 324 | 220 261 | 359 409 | 0.90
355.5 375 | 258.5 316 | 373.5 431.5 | -0.73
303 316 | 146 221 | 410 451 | 0.44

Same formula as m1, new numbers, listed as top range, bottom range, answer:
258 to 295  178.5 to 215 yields 1.08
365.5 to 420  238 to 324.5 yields 1.02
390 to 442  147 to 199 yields 1.06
